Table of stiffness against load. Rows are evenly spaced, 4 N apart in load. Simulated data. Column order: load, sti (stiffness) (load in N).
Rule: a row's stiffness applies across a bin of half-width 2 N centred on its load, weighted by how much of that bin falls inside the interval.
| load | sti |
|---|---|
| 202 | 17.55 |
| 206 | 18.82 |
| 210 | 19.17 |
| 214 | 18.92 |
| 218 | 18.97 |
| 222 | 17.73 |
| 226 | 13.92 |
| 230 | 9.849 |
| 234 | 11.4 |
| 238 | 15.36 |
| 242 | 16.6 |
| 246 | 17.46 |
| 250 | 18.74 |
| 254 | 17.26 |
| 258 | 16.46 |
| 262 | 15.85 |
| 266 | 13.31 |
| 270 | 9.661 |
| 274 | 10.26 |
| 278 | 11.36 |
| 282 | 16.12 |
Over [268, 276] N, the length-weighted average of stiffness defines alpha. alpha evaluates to 9.96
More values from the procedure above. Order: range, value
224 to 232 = 11.9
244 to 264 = 17.2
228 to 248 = 14.1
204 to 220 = 19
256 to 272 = 13.8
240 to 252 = 17.6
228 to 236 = 10.6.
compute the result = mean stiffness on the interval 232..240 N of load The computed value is 13.4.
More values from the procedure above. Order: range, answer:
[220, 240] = 13.7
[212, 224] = 18.5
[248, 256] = 18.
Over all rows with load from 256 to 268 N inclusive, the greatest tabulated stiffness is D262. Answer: 16.46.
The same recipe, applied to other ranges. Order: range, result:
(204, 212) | 19.17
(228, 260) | 18.74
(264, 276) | 13.31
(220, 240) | 17.73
